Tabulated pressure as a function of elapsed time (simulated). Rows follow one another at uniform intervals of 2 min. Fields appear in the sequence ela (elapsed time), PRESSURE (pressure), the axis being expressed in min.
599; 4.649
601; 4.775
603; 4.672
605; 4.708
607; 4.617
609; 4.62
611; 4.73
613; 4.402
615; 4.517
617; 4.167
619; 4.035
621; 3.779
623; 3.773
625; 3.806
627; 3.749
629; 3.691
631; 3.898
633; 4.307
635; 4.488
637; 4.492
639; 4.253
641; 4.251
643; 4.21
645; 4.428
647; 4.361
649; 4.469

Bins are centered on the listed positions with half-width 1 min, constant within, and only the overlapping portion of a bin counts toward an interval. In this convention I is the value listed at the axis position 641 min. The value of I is 4.251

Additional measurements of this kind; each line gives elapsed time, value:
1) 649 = 4.469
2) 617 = 4.167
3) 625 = 3.806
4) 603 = 4.672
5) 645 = 4.428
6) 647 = 4.361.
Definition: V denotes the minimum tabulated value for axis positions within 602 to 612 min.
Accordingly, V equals 4.617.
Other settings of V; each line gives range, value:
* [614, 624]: 3.773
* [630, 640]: 3.898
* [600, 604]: 4.672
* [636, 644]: 4.21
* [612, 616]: 4.402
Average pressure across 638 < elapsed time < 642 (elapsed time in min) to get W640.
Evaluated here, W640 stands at 4.25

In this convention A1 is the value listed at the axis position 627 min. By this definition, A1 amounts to 3.749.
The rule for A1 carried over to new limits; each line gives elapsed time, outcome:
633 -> 4.307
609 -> 4.62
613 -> 4.402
